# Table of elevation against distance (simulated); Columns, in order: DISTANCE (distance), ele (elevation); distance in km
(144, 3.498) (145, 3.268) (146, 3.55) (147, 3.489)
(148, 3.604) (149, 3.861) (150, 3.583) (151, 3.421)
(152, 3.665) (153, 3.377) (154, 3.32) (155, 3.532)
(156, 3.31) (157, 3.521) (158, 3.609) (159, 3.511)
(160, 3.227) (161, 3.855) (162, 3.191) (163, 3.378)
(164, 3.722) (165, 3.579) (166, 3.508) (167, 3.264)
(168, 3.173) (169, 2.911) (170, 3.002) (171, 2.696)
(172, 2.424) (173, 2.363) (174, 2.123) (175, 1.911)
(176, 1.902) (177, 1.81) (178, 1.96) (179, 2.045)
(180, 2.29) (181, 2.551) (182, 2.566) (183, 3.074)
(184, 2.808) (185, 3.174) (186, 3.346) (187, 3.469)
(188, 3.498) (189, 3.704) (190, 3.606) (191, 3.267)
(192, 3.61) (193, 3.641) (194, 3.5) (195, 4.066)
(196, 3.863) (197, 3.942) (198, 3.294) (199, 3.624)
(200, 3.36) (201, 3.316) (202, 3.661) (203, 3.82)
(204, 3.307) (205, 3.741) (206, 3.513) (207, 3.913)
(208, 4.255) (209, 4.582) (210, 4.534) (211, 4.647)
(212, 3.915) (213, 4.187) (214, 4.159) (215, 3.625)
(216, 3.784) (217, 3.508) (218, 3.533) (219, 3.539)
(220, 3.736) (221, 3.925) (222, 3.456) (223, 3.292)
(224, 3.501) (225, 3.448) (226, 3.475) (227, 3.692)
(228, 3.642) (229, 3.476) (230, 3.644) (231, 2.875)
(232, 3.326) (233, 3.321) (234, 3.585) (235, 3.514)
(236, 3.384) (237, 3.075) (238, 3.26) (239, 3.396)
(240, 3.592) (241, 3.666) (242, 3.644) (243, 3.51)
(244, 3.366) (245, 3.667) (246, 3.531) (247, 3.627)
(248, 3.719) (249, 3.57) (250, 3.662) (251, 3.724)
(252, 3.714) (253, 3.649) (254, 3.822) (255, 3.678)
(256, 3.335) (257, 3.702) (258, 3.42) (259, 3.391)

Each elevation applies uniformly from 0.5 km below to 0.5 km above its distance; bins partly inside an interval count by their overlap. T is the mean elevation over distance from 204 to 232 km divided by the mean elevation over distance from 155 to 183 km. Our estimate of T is 1.30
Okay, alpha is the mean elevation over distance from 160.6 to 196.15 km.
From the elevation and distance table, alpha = 3.01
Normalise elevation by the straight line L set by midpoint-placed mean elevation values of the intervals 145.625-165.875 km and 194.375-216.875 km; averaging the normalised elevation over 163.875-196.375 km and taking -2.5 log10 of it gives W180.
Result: 0.23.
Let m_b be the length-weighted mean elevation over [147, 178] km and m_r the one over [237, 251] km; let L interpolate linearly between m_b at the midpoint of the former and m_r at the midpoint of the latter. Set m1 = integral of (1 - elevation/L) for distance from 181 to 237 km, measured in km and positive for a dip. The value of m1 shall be -3.7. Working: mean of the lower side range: 3.13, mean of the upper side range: 3.54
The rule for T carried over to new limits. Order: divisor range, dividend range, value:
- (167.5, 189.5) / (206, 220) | 1.49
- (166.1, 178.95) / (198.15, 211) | 1.54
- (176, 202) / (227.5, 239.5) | 1.07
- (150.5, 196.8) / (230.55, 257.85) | 1.13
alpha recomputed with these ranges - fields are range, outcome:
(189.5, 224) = 3.75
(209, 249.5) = 3.62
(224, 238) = 3.42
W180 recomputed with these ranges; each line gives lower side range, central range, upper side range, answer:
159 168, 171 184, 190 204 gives 0.47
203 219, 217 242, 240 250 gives 0.08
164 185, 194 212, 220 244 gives -0.25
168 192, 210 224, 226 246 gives -0.19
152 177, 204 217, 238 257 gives -0.19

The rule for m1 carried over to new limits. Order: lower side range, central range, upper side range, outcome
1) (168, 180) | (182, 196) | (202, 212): -1.5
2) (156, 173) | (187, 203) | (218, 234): -1.1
